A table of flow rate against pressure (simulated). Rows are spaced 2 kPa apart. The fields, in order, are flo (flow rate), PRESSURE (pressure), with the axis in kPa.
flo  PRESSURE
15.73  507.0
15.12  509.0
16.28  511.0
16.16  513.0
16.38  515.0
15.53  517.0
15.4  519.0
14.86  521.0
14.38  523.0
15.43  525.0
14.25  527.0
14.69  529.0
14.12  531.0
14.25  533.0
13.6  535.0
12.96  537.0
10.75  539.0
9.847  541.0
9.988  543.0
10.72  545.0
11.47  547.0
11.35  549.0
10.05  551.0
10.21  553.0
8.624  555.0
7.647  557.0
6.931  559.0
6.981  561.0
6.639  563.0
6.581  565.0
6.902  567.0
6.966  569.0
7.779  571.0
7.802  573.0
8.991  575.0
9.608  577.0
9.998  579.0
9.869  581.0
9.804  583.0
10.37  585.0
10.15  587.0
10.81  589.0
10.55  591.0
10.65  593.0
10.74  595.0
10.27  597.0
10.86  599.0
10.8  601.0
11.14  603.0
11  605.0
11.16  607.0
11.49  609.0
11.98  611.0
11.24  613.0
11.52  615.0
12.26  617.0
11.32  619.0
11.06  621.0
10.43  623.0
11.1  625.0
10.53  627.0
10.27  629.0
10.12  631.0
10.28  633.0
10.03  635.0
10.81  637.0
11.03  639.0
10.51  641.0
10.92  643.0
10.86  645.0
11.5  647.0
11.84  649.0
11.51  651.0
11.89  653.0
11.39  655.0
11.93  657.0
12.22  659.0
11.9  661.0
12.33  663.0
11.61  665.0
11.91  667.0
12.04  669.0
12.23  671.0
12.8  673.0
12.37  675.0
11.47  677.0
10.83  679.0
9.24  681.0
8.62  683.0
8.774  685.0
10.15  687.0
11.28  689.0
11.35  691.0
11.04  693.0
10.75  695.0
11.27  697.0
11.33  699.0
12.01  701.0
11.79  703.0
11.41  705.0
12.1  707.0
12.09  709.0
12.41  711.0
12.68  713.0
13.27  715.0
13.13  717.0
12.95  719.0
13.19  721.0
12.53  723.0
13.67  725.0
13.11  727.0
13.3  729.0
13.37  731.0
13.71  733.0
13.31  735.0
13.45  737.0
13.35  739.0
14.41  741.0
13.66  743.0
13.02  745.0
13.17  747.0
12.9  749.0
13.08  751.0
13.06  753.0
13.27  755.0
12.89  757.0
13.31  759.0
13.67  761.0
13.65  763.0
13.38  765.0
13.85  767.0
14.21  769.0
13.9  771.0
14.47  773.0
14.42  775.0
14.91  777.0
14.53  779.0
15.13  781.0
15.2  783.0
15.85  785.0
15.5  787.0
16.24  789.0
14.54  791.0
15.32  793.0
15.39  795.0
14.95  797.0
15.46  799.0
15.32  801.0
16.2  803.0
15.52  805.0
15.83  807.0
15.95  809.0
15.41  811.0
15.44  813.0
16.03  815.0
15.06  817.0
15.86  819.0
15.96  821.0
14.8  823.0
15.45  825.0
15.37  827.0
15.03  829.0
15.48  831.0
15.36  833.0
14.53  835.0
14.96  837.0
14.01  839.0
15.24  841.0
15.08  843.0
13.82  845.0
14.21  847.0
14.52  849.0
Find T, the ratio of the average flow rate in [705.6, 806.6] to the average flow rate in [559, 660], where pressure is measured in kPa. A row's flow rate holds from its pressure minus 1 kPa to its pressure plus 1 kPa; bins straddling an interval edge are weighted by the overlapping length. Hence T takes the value 1.4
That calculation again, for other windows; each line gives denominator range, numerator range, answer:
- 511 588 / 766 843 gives 1.37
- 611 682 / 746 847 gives 1.31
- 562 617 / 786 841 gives 1.55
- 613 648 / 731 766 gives 1.23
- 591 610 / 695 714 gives 1.09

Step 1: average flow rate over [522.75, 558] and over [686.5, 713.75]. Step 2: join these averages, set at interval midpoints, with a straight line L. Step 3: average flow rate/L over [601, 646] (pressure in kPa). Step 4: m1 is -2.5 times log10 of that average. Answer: 0.072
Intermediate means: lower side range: 11.9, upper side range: 11.6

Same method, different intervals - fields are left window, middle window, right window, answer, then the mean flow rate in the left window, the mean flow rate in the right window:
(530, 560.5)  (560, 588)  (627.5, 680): 0.280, 10.8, 11.4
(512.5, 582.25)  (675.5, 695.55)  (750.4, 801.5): 0.251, 11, 14.4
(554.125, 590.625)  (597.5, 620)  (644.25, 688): -0.178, 8.5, 11.3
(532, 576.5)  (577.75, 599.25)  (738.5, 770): -0.026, 9.41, 13.4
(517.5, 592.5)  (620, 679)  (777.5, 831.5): 0.102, 10.6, 15.4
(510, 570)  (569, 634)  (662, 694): 0.097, 11.7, 11.1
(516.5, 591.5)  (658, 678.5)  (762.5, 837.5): 0.060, 10.7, 15.1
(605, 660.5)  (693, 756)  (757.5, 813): 0.053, 11.2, 14.9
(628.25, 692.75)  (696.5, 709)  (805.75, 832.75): 0.054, 11.1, 15.5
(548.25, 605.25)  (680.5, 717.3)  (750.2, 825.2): 0.111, 9.28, 14.8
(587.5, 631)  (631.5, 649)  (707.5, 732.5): 0.073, 11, 13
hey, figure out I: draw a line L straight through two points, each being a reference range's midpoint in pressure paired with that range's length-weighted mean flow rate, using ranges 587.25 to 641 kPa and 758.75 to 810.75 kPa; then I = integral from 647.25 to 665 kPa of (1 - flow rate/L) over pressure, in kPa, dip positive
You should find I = 0.0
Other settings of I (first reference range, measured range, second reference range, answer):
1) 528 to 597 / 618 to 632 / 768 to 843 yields 0.8 kPa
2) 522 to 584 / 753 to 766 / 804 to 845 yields 0.7 kPa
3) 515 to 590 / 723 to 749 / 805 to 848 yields 0.6 kPa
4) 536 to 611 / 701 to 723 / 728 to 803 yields 0.8 kPa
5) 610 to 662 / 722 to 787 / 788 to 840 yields 0.9 kPa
